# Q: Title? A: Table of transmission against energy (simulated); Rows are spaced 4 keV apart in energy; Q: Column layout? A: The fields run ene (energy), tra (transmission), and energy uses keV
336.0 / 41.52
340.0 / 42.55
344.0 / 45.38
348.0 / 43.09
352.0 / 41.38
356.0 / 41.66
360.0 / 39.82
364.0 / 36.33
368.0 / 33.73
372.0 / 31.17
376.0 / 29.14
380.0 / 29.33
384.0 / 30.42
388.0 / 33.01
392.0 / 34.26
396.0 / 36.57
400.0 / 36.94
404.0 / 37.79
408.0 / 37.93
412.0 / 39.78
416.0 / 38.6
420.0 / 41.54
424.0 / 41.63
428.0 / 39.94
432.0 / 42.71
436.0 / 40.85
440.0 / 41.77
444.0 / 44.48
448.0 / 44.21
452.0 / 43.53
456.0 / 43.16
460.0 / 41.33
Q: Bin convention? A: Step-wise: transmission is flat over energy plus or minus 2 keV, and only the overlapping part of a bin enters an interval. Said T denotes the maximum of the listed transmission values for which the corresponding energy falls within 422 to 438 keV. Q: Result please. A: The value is 42.71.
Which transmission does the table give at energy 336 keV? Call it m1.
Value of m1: 41.52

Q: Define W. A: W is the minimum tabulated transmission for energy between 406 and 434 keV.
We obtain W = 37.93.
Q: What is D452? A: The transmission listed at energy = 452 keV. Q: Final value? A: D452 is 43.53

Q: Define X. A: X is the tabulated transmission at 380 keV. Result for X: 29.33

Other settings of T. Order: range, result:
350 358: 41.66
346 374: 43.09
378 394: 34.26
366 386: 33.73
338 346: 45.38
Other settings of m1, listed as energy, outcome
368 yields 33.73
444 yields 44.48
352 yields 41.38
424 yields 41.63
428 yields 39.94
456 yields 43.16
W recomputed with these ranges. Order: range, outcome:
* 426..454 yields 39.94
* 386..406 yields 33.01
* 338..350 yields 42.55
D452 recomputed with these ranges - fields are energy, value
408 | 37.93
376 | 29.14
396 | 36.57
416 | 38.6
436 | 40.85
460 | 41.33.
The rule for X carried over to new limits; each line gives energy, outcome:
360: 39.82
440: 41.77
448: 44.21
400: 36.94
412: 39.78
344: 45.38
